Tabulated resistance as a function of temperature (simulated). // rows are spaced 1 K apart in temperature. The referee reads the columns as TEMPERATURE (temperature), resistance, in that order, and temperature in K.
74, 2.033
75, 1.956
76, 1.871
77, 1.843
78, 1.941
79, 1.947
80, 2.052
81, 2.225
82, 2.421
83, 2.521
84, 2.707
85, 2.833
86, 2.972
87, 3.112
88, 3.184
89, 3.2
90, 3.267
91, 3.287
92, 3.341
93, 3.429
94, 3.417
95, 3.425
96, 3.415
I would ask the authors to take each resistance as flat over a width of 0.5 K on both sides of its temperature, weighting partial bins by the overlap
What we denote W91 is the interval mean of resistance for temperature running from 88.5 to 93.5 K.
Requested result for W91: 3.3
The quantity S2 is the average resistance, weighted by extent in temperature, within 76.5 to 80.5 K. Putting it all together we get 1.95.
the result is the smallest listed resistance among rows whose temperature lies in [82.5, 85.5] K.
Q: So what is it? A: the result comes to 2.521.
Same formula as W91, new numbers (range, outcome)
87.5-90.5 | 3.22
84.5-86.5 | 2.9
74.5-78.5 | 1.9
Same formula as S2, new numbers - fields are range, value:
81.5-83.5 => 2.47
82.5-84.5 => 2.61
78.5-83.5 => 2.23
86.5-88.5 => 3.15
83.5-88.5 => 2.96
